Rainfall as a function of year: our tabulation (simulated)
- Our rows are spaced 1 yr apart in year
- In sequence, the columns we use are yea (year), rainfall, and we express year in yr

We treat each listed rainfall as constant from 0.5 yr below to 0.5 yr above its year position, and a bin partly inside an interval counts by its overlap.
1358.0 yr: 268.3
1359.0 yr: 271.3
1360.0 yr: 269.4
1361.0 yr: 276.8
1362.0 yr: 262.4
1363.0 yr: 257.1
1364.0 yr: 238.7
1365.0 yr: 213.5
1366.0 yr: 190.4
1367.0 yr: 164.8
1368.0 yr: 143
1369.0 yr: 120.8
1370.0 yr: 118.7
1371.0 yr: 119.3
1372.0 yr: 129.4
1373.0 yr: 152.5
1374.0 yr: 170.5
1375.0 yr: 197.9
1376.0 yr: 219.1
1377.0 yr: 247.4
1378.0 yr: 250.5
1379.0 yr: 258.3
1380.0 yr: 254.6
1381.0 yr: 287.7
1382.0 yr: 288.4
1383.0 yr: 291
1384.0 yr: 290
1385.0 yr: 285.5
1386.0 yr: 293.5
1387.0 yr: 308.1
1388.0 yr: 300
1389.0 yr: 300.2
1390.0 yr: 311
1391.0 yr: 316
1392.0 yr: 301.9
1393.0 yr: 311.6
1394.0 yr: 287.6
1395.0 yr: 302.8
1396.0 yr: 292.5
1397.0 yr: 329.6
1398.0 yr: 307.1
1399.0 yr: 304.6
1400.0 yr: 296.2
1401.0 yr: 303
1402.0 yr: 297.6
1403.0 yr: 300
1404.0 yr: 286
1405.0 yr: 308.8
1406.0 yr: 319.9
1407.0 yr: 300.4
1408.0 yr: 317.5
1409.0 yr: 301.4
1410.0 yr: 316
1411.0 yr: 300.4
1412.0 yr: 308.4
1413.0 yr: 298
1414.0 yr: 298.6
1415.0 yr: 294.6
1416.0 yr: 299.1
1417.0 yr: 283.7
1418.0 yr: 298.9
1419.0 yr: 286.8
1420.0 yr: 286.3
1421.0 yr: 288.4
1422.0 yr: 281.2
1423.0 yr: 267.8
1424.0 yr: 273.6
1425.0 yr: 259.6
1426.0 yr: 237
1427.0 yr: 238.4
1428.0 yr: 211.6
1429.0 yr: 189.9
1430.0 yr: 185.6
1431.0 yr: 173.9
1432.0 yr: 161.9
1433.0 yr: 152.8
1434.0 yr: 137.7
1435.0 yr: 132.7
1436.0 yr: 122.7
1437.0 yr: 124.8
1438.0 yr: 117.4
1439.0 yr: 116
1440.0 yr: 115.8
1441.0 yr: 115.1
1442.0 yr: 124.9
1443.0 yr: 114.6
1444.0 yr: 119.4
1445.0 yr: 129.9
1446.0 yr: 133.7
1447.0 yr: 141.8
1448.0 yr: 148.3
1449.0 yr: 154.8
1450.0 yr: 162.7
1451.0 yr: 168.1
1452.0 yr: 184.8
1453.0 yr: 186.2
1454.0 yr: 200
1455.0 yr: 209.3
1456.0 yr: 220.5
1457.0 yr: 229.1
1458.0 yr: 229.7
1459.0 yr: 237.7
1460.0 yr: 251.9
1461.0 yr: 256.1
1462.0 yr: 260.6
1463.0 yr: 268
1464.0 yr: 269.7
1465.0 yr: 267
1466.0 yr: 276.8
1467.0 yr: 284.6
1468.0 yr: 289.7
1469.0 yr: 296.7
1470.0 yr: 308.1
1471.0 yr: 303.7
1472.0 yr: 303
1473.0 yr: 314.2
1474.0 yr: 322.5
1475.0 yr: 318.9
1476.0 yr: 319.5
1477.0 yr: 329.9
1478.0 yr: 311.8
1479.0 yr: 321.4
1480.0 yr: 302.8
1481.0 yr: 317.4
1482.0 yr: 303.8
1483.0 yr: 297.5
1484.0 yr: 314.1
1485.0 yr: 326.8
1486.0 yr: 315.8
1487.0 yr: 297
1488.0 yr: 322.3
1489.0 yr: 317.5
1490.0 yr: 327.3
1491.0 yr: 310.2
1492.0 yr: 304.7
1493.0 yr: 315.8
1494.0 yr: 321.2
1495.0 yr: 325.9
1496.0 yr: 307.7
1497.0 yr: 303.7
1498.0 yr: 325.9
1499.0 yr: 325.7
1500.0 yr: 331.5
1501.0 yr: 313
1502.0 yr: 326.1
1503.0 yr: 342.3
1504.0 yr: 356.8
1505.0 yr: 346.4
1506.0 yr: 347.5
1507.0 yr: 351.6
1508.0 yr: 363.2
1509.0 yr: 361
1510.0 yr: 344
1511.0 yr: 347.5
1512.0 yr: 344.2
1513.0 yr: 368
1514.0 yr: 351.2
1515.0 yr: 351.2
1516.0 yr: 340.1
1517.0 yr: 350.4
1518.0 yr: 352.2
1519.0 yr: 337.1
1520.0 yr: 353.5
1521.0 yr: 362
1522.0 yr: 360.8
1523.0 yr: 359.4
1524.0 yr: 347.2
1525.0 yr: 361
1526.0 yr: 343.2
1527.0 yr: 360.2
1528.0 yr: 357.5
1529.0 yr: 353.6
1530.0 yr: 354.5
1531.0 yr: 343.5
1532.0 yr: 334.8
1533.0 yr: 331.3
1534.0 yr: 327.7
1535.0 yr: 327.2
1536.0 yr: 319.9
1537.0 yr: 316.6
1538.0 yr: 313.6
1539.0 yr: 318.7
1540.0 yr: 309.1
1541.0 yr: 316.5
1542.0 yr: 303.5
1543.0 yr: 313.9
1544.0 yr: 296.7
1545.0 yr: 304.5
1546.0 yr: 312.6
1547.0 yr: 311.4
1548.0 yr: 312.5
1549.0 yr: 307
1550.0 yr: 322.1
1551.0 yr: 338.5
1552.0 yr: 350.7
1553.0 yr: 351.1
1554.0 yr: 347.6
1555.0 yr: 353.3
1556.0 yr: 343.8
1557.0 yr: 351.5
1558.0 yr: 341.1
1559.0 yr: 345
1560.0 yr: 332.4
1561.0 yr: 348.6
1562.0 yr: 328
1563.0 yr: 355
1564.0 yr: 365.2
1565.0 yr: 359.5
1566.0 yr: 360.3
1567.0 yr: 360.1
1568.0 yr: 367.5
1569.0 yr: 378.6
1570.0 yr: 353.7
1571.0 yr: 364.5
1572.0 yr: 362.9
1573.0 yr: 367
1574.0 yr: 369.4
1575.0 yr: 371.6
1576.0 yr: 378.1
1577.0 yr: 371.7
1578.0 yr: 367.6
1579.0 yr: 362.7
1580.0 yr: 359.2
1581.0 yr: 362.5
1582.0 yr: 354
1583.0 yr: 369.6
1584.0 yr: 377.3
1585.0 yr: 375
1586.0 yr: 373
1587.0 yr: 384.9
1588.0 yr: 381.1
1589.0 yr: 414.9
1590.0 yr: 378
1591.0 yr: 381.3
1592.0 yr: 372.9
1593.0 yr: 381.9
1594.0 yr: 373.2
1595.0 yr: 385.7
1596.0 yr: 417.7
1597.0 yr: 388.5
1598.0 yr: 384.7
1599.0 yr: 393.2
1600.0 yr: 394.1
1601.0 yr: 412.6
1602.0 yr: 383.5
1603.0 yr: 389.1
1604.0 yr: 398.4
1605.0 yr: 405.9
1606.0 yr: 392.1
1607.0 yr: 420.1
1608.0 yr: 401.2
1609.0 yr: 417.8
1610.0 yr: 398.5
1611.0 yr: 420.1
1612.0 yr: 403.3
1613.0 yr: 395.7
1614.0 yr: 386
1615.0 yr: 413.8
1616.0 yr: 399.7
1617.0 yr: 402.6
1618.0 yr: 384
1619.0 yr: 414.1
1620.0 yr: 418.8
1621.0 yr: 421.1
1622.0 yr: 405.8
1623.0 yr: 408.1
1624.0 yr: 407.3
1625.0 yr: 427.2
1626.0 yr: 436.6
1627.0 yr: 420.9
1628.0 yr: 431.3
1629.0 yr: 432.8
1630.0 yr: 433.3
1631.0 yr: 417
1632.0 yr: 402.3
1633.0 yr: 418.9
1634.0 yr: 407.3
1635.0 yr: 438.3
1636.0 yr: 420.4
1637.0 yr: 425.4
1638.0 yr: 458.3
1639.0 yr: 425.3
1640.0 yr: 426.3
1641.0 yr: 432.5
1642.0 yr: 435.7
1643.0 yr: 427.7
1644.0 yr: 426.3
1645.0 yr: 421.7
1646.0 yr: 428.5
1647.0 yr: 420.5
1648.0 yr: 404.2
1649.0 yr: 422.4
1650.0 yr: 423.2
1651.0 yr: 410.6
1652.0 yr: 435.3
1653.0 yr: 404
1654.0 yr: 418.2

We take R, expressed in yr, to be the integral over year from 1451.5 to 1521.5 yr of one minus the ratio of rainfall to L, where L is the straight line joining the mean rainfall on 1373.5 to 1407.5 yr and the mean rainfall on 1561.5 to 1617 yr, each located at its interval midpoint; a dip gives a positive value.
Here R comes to 5.5 yr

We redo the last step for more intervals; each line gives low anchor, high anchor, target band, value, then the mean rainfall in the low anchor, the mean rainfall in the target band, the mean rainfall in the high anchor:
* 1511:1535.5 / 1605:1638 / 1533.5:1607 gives 4.44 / 349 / 357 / 414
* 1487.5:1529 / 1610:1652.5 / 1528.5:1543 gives 1.28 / 340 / 326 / 419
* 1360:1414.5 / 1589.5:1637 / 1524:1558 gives 2.73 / 264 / 331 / 405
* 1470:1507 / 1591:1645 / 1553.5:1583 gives 1.34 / 319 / 358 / 410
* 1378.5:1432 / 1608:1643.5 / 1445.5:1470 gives 7.20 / 284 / 224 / 417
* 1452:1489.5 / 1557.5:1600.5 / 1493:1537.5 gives -3.27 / 283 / 342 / 370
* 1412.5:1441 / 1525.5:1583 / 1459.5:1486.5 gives -3.60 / 217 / 298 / 343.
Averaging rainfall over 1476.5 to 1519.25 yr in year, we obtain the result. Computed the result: 330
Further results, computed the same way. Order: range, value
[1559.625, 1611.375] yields 378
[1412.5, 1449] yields 198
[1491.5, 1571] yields 339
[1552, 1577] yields 357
